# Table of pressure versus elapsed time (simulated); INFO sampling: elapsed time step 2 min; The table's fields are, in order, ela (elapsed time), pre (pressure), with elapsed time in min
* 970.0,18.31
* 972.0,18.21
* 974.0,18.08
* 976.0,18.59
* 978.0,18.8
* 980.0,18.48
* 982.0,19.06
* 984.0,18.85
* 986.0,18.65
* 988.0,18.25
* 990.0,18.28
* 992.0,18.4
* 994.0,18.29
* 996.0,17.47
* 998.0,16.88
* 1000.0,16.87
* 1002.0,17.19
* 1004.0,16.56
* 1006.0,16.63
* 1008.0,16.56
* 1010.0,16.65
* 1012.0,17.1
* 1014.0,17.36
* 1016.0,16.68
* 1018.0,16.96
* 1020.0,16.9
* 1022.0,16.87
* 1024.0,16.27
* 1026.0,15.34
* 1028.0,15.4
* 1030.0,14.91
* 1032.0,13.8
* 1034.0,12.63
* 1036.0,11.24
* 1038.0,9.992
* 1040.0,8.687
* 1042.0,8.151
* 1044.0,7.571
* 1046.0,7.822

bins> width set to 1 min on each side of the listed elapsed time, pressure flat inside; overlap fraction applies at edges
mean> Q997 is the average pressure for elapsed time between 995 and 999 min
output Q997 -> 17.2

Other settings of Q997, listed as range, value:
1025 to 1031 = 15.2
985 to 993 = 18.4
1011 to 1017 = 17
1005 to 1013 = 16.7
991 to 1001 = 17.6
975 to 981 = 18.6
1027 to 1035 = 14.2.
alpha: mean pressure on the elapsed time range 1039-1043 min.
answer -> 8.42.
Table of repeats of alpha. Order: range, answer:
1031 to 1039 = 11.9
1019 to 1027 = 16.3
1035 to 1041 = 9.97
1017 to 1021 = 16.9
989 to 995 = 18.3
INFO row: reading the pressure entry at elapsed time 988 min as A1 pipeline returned 18.25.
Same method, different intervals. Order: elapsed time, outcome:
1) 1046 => 7.822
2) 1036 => 11.24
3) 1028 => 15.4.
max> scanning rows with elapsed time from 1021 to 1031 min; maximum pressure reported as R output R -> 16.87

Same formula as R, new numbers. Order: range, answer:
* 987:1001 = 18.4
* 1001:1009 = 17.19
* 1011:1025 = 17.36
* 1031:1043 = 13.8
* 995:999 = 17.47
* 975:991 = 19.06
